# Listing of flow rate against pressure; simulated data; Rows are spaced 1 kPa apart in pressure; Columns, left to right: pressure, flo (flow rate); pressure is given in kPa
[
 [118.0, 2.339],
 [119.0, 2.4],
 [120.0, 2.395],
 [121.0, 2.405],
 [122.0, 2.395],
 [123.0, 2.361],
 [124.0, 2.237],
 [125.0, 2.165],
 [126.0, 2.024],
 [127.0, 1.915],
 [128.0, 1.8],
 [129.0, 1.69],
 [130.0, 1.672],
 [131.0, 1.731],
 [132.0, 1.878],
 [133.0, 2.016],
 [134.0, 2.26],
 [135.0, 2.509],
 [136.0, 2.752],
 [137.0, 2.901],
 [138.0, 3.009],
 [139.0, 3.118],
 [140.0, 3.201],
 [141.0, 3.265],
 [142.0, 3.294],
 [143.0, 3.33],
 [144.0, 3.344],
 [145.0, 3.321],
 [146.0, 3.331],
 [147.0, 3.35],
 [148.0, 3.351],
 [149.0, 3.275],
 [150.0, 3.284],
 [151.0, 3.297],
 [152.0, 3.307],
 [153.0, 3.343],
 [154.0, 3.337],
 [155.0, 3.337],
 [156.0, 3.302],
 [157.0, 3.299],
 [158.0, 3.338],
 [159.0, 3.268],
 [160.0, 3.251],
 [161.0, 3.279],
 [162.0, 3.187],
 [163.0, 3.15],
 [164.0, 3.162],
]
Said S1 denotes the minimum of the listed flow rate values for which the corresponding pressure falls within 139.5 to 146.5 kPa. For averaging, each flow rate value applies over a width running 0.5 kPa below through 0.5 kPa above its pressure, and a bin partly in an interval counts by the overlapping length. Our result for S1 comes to 3.201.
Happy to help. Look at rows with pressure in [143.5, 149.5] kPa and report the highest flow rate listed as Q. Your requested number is 3.351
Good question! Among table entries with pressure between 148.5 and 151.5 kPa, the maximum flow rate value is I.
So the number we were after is 3.297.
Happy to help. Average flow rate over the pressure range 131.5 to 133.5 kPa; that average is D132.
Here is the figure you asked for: 1.95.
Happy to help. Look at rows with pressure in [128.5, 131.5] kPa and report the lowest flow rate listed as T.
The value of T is 1.672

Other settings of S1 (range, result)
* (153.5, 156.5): 3.302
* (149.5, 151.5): 3.284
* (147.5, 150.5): 3.275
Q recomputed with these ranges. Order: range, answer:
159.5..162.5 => 3.279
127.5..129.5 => 1.8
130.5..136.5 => 2.752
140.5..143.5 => 3.33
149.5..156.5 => 3.343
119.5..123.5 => 2.405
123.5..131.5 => 2.237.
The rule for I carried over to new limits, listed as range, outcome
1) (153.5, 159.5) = 3.338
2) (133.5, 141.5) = 3.265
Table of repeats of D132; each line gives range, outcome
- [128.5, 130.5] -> 1.68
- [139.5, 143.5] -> 3.27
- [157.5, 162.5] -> 3.26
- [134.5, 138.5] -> 2.79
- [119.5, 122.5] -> 2.4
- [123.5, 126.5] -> 2.14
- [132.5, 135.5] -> 2.26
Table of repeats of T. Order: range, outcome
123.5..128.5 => 1.8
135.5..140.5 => 2.752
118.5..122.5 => 2.395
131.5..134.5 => 1.878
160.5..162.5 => 3.187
